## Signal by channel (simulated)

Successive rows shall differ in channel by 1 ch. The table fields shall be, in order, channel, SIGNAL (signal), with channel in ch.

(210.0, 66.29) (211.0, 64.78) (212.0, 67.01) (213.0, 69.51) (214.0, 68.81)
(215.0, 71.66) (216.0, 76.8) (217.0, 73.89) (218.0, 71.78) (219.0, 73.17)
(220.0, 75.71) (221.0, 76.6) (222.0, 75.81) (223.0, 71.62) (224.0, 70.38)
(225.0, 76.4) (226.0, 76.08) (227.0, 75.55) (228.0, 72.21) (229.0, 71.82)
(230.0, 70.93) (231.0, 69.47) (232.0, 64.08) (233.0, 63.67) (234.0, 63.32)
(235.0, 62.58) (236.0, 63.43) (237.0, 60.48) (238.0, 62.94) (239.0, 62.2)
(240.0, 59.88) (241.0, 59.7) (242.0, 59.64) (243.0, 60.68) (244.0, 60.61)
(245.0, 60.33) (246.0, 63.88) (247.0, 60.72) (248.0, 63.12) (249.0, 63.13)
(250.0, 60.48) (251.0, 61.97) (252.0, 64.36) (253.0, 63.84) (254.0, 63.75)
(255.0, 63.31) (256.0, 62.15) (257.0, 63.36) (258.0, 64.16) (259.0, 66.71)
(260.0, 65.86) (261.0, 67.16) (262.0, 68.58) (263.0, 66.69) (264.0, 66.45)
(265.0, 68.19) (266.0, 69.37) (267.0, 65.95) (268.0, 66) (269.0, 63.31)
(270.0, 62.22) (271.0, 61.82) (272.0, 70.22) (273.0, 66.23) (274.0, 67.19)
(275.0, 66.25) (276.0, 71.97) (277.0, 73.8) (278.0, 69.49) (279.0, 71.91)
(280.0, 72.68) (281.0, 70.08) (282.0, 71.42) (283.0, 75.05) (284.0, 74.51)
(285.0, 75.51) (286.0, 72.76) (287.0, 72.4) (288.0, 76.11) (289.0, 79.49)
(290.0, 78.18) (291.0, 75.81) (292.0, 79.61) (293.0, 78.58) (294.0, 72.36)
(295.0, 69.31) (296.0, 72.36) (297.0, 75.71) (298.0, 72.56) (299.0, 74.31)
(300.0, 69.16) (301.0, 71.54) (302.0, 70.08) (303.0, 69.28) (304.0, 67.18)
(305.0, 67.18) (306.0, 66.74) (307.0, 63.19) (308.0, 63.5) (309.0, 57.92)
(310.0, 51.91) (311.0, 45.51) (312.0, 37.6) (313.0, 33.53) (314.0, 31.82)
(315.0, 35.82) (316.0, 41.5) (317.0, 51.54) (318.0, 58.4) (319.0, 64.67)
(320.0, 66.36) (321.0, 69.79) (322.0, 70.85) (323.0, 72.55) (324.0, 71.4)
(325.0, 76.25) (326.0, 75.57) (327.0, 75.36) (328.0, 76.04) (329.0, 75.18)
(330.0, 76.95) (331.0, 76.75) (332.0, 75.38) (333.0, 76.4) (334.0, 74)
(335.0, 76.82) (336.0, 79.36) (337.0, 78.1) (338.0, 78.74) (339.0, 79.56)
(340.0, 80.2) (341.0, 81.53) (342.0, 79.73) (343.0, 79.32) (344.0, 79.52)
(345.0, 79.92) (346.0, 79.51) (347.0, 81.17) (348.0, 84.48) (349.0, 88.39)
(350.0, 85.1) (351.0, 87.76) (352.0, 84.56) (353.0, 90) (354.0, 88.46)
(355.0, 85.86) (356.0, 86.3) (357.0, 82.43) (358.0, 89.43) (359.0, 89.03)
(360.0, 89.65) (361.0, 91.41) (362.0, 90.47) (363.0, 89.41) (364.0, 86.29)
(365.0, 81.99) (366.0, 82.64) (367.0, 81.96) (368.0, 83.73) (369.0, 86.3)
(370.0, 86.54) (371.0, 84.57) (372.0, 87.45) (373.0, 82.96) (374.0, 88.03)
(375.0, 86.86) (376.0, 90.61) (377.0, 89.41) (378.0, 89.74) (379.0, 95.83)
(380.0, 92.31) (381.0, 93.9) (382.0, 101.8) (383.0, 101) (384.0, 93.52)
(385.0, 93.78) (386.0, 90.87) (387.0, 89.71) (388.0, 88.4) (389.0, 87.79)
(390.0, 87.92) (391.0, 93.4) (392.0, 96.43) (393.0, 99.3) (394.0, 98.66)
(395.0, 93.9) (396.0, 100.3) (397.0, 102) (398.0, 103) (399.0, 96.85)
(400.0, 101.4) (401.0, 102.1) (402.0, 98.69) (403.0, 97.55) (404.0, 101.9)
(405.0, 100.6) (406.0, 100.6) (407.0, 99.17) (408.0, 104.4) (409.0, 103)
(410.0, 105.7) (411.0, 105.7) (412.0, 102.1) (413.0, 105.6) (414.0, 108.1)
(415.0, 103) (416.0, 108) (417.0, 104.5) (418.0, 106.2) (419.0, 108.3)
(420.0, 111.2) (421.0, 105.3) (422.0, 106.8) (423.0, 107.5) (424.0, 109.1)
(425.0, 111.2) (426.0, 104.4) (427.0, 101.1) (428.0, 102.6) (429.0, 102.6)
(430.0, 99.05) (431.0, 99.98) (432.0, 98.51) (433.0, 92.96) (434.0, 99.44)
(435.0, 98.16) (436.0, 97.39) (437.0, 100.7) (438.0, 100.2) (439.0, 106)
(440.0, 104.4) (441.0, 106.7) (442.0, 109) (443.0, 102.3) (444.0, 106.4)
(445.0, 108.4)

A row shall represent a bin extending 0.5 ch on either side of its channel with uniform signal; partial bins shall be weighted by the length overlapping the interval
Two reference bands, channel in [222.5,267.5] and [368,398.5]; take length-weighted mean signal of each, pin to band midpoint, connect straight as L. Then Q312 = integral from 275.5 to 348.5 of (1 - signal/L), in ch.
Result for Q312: 7.6 ch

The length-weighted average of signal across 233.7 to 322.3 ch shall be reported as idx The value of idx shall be 65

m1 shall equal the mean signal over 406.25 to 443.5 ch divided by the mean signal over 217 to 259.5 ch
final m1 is 1.6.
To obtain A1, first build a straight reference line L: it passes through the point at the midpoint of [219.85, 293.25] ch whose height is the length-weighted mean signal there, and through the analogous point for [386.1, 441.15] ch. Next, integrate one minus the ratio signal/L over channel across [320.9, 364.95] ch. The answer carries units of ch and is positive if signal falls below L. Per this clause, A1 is 2.6 ch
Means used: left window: 67.9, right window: 101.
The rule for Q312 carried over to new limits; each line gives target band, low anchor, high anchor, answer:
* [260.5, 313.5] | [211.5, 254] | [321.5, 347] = 3.16 ch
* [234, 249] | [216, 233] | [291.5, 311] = 2.13 ch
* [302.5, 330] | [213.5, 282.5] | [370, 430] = 6.92 ch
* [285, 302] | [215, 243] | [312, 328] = -3.30 ch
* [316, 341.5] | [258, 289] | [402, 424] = 3.20 ch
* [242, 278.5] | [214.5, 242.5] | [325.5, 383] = 3.93 ch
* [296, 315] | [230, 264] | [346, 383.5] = 3.83 ch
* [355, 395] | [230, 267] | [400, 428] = 2.13 ch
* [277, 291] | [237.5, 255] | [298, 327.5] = -2.81 ch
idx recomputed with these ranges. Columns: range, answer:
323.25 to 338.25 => 76.1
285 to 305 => 73.4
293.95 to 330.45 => 63.7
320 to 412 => 87.8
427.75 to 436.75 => 98.9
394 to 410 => 100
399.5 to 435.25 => 103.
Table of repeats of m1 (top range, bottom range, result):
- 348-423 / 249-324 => 1.44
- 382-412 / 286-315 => 1.50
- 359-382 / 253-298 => 1.26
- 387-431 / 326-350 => 1.29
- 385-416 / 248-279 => 1.50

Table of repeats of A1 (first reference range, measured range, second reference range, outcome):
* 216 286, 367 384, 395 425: 1.1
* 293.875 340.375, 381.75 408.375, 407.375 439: -0.9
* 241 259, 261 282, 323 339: -0.6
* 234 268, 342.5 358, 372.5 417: 0.4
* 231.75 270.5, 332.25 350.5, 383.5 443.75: 0.9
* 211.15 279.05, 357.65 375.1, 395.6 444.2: 1.0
